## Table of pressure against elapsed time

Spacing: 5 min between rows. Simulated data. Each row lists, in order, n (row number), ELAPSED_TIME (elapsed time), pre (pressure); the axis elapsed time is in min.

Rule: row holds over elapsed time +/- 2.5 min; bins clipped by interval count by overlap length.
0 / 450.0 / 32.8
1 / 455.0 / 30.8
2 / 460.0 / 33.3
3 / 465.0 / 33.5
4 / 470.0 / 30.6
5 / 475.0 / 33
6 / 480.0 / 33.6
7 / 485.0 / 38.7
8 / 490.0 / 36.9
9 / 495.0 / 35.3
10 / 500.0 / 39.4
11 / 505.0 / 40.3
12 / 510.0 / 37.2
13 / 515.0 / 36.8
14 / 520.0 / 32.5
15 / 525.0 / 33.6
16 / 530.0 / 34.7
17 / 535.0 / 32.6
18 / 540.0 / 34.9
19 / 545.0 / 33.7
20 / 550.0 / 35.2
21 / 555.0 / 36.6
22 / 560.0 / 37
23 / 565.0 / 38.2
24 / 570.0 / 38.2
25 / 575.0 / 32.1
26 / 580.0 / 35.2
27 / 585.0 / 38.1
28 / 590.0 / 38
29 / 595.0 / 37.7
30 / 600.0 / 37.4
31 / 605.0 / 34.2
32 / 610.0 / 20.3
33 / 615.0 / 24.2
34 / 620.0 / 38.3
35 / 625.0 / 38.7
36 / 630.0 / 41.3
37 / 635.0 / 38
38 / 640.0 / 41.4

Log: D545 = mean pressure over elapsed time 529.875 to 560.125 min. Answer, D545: 34.8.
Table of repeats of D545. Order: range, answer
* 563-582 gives 35.9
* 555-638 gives 35.5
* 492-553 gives 35.5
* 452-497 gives 33.9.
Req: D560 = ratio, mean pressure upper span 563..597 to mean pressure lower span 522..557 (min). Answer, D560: 1.07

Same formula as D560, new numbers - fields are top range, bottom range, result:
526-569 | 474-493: 0.99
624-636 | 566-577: 1.11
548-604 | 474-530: 1.01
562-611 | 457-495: 1.03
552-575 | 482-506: 0.97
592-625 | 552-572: 0.87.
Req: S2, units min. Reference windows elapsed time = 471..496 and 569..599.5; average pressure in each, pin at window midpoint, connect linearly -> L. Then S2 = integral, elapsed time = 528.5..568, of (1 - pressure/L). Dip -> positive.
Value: 0.7 min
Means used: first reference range 35.2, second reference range 36.5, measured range 35.4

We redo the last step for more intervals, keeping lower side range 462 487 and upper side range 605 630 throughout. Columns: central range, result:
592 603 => -1.8 min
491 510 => -2.6 min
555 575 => -2.7 min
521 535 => -0.3 min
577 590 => -1.8 min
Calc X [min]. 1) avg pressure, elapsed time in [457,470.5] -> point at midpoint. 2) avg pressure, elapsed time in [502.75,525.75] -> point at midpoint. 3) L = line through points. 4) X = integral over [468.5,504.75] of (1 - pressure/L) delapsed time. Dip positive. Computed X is -1.6 min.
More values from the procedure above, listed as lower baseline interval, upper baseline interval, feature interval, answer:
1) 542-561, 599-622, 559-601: -5.0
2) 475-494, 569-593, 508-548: 1.7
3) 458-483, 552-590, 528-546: 0.7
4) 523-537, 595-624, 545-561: -1.3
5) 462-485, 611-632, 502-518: -2.1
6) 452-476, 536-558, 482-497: -1.8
